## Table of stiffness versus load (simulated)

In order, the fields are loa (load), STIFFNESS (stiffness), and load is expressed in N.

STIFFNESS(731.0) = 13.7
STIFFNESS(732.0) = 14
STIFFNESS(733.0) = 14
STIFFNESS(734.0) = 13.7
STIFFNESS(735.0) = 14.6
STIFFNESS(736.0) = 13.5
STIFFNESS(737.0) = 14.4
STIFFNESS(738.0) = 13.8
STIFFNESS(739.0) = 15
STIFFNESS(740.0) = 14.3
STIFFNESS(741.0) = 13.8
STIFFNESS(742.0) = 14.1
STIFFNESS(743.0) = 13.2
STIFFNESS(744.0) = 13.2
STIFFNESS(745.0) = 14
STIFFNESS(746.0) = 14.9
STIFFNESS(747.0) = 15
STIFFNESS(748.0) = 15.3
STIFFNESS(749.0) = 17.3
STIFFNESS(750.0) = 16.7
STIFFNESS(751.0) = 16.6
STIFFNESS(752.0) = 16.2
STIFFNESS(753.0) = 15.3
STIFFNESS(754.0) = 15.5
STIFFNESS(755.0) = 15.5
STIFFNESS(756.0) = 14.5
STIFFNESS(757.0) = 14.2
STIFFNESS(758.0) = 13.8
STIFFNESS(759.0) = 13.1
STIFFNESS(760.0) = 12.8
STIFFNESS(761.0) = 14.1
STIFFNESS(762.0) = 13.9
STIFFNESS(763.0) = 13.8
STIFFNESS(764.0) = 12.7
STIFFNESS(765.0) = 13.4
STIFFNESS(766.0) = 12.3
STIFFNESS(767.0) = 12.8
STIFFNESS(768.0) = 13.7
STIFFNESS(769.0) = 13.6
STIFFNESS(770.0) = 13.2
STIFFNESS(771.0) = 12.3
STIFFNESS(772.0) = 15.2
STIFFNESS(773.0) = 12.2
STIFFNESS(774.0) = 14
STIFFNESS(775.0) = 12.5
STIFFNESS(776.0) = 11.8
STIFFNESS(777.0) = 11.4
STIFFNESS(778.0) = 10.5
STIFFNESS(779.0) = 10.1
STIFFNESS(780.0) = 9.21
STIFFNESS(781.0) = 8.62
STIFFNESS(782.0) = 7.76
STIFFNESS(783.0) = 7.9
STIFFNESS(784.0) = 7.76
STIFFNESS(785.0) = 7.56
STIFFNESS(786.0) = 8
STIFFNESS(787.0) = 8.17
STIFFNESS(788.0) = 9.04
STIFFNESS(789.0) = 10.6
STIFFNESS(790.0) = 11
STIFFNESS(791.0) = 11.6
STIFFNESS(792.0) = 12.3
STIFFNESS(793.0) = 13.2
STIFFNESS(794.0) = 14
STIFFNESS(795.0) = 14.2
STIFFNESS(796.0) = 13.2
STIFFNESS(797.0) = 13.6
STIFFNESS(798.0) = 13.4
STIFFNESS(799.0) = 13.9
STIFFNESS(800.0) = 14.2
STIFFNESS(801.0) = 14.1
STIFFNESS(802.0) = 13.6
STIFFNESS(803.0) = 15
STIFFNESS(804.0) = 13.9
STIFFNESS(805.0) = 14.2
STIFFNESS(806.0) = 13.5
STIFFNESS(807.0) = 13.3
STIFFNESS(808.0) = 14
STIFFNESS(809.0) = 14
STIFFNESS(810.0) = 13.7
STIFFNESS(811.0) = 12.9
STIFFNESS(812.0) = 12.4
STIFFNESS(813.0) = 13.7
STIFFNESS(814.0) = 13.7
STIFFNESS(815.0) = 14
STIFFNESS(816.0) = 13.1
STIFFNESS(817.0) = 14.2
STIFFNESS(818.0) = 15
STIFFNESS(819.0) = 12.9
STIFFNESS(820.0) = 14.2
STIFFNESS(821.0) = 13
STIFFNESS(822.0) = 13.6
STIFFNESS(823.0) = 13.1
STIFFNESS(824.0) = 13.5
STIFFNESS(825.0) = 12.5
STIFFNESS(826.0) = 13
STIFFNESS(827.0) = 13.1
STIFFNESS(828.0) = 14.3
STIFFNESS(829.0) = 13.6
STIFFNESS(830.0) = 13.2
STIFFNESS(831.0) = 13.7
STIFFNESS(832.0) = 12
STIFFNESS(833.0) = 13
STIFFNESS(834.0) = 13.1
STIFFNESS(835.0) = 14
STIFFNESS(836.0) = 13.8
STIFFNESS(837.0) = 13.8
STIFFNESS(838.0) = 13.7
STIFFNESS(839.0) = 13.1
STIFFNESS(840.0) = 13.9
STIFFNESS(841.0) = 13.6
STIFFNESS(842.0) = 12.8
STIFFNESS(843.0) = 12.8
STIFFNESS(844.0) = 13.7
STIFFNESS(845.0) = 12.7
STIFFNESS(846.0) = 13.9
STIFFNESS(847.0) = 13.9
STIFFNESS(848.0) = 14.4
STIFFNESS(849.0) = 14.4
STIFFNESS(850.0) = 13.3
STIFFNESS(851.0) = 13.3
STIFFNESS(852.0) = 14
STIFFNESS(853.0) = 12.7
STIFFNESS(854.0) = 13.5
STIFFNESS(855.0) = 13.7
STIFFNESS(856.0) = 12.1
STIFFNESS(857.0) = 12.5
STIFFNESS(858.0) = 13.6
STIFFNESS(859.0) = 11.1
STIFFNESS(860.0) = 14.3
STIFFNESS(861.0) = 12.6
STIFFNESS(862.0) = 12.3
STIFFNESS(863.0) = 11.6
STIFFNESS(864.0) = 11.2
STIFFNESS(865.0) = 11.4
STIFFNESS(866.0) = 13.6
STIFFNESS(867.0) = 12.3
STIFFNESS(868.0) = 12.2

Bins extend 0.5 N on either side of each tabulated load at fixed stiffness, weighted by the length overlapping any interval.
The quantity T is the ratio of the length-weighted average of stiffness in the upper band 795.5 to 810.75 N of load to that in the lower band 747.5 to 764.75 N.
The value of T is 0.9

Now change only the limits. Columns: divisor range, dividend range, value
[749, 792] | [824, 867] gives 1.07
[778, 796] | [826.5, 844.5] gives 1.32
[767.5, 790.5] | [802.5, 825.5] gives 1.27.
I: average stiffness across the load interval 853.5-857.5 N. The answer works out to 12.9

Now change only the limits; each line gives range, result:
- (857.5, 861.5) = 12.9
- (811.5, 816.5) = 13.4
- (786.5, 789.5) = 9.27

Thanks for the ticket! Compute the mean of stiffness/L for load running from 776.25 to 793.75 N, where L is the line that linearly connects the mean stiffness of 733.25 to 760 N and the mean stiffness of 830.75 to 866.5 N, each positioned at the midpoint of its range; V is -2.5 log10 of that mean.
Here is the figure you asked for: 0.39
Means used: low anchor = 14.6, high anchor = 13.1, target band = 9.78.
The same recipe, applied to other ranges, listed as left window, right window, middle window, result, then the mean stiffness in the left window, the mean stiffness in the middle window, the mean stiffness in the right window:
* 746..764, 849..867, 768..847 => 0.09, 14.9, 12.7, 12.8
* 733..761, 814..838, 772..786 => 0.35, 14.6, 10.2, 13.5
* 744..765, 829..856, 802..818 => 0.01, 14.7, 13.7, 13.4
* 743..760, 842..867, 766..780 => 0.17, 14.9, 12.4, 13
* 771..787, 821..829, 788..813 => -0.13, 10.3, 13.2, 13.3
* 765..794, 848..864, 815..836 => -0.10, 11.1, 13.4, 13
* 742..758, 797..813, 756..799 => 0.21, 15.1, 11.9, 13.7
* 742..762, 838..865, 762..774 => 0.10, 14.8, 13.3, 13.1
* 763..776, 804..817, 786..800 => 0.11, 13.1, 12.1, 13.6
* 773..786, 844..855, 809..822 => -0.15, 9.94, 13.6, 13.6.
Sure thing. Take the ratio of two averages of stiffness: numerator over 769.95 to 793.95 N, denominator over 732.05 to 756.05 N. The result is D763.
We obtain 0.7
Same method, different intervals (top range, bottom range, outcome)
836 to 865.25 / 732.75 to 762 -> 0.90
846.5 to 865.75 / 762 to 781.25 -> 1.05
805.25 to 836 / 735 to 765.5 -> 0.93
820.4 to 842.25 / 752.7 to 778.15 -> 1.00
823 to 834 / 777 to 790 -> 1.47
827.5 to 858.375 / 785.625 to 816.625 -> 1.04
